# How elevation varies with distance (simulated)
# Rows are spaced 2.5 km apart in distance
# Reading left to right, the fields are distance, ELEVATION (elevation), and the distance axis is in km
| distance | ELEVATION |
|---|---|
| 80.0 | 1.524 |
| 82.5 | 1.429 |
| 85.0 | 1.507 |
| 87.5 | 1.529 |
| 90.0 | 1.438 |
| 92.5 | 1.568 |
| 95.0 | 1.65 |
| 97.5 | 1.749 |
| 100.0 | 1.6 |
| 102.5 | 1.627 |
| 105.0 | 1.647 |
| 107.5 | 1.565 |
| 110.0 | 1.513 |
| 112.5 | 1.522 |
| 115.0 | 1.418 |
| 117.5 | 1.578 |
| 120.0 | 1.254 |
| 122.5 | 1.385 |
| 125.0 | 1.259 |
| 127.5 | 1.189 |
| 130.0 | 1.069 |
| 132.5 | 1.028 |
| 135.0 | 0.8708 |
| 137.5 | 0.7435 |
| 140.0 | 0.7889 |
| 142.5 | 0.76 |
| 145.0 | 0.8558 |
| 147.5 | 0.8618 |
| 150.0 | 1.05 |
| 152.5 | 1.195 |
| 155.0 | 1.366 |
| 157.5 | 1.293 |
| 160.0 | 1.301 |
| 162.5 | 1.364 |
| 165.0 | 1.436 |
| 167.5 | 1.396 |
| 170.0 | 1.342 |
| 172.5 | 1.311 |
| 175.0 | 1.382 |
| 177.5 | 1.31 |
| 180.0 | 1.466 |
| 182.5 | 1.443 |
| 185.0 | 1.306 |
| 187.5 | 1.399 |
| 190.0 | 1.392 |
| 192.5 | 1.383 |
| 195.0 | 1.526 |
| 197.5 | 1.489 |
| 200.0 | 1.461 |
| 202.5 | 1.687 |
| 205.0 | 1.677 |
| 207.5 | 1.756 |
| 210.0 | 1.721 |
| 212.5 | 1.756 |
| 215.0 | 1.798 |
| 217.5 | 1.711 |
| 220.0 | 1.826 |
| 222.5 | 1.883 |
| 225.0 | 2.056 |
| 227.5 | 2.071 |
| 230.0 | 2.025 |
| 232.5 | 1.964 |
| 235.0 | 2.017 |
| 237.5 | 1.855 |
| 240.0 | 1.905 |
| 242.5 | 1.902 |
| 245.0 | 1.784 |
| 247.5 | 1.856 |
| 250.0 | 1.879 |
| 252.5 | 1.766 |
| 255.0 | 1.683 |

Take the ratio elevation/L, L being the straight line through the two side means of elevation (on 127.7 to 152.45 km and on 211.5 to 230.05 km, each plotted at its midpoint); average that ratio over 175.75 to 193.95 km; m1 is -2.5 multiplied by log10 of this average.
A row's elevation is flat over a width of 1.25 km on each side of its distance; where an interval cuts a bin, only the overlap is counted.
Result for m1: 0.05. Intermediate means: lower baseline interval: 0.919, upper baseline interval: 1.88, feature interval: 1.39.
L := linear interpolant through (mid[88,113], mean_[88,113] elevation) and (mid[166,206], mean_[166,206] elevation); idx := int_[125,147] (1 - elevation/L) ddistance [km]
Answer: 8.6 km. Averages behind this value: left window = 1.59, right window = 1.43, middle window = 0.931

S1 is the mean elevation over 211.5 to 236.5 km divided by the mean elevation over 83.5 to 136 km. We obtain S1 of 1.3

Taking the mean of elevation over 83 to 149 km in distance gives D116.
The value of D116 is 1.31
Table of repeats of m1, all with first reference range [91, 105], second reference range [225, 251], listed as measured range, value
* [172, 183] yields 0.29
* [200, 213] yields 0.11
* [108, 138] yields 0.32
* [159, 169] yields 0.28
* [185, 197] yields 0.28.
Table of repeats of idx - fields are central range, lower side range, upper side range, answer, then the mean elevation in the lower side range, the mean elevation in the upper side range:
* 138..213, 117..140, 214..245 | 8.1 km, 1.12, 1.91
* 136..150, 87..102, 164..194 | 6.1 km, 1.59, 1.38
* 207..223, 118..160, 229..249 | -0.6 km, 1.08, 1.91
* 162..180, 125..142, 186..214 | -0.9 km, 0.963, 1.57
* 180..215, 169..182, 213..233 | 1.6 km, 1.37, 1.91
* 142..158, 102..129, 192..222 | 4.9 km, 1.44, 1.66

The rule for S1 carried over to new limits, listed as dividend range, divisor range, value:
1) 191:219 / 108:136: 1.26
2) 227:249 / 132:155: 2.08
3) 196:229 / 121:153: 1.76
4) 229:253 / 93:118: 1.20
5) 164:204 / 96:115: 0.89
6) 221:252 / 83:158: 1.49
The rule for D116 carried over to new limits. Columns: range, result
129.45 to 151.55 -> 0.89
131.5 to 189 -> 1.19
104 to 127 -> 1.45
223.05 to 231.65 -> 2.03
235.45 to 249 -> 1.87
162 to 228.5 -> 1.57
